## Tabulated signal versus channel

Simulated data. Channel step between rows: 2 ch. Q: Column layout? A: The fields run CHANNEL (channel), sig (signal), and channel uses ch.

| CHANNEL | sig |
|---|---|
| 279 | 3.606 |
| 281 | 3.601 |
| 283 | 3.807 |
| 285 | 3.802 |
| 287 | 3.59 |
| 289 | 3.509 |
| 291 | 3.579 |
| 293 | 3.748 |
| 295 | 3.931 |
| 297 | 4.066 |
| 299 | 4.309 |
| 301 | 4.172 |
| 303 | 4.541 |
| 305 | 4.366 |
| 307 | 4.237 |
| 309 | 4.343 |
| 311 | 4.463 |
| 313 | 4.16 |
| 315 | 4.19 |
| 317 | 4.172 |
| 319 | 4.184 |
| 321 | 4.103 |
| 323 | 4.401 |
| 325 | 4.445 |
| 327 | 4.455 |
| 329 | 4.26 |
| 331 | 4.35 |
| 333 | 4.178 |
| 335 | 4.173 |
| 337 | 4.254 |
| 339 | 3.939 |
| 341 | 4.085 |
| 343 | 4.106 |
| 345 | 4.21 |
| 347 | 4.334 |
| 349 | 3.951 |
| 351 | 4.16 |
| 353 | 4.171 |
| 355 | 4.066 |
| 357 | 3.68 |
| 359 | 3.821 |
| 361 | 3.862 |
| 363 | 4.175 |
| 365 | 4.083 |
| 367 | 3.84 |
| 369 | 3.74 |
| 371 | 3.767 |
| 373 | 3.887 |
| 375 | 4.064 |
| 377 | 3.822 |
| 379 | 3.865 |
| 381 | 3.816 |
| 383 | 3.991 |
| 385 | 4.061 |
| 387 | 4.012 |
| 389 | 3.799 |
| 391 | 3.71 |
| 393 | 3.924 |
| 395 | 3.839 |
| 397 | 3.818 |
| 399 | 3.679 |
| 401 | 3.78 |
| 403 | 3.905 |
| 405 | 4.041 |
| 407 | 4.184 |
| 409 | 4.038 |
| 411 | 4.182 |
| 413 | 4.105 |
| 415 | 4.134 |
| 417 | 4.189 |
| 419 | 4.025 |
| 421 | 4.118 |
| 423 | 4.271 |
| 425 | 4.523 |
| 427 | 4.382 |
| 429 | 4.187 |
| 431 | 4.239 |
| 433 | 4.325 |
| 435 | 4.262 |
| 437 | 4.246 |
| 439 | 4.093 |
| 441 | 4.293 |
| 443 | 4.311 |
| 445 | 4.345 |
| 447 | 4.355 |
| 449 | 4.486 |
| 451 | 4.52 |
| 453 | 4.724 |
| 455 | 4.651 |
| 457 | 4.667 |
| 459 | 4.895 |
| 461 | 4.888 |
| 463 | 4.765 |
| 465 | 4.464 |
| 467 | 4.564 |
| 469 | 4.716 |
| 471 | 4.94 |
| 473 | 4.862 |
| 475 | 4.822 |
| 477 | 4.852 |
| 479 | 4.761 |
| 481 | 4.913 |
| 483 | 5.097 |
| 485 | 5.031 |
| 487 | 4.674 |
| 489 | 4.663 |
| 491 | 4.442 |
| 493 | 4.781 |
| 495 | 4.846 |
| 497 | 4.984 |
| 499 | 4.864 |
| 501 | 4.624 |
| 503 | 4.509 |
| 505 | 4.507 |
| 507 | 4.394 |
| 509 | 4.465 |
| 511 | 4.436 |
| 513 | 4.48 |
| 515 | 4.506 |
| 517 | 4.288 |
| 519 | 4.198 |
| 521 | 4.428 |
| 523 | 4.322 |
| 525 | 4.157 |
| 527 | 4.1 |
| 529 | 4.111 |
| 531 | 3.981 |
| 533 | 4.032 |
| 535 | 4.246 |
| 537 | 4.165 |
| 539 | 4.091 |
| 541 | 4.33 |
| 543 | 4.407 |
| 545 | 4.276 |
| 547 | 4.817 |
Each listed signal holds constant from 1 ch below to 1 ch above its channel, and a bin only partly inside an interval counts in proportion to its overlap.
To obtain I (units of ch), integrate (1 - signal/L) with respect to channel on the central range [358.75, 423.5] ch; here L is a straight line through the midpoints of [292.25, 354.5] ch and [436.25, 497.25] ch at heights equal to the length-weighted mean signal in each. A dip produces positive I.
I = 6.87 ch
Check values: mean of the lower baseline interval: 4.21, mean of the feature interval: 3.96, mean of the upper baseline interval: 4.66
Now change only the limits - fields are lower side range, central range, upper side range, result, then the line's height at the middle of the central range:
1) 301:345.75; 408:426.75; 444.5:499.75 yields 1.5 ch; 4.56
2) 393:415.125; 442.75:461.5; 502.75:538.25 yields -2.2 ch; 4.1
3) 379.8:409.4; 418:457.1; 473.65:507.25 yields -0.5 ch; 4.29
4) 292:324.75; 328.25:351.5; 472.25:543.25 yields 0.5 ch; 4.26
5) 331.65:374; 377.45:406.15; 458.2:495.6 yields 2.6 ch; 4.26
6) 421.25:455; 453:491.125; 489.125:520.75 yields -2.8 ch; 4.45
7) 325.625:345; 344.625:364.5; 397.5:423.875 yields 0.6 ch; 4.16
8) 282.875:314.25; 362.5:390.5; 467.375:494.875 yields 2.9 ch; 4.37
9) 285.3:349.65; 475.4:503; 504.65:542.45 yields -3.6 ch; 4.25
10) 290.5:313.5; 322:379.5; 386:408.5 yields -0.7 ch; 4.02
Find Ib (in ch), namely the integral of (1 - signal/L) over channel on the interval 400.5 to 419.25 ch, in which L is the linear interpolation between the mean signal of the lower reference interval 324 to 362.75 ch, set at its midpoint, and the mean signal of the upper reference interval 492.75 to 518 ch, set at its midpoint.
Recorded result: 1.1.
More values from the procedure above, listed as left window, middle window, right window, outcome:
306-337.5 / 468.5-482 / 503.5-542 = -1.8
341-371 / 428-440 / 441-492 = 0.7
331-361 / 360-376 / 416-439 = 0.8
